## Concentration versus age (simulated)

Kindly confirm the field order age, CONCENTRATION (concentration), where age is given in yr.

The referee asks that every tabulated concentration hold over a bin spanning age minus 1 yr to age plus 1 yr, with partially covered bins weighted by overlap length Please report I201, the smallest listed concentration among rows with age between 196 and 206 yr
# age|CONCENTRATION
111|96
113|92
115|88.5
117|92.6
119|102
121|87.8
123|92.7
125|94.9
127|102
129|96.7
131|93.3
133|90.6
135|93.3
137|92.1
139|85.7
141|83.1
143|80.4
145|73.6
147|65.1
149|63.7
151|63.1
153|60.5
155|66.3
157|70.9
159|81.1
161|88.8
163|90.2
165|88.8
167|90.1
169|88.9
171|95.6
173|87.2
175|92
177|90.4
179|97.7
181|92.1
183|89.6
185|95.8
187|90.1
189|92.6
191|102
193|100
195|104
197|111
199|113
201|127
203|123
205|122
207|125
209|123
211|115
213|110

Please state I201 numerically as 111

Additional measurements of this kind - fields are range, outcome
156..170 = 70.9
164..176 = 87.2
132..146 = 73.6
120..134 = 87.8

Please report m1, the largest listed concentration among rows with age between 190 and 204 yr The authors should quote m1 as 127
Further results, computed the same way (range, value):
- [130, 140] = 93.3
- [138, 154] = 85.7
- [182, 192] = 102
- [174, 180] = 97.7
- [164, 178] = 95.6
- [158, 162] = 88.8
